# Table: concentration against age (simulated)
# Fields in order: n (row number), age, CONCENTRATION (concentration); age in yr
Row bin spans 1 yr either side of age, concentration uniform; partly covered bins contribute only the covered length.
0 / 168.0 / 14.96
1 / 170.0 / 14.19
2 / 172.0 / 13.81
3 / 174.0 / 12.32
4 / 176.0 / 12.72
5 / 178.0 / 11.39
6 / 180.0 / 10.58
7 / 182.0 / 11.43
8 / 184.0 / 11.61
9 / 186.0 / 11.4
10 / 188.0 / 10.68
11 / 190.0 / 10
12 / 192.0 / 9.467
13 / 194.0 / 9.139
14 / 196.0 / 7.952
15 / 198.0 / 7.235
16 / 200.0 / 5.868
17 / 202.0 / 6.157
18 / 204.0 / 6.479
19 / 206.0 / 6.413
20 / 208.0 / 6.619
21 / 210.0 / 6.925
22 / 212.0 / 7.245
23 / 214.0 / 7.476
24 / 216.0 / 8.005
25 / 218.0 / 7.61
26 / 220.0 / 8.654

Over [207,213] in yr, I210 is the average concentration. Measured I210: 6.93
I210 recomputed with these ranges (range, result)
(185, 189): 11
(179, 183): 11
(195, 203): 6.8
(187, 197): 9.45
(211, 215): 7.36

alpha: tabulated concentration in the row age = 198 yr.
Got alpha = 7.235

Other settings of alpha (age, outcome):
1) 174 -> 12.32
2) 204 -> 6.479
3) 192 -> 9.467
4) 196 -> 7.952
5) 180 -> 10.58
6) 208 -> 6.619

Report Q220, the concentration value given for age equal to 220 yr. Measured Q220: 8.654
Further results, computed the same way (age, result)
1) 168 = 14.96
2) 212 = 7.245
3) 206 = 6.413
